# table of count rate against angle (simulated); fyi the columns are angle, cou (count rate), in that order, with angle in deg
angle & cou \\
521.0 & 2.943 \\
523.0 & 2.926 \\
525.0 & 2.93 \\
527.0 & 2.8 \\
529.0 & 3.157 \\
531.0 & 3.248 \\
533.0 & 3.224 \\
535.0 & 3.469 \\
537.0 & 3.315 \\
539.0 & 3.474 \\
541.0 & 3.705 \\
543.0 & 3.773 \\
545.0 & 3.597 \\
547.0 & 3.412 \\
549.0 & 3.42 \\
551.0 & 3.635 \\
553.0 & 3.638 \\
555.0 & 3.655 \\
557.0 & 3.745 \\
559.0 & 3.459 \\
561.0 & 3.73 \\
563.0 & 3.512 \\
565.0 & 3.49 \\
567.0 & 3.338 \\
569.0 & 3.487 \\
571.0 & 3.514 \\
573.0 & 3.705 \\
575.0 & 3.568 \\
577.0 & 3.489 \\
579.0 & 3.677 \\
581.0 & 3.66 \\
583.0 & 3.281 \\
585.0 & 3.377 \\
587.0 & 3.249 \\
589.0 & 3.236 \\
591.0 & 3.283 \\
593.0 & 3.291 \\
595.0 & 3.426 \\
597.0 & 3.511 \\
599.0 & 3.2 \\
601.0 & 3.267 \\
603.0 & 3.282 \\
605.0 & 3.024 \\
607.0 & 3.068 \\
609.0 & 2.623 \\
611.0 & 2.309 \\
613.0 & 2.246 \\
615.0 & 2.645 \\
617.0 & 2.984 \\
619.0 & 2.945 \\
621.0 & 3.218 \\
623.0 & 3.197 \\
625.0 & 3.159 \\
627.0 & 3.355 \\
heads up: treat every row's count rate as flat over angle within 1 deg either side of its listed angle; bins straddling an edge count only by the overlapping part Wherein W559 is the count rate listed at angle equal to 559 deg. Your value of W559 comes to 3.459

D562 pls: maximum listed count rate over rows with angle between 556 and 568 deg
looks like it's 3.745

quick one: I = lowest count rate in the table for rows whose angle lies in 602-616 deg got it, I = 2.246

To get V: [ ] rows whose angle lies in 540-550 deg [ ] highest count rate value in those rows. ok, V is 3.773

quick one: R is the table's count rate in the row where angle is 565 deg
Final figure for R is 3.49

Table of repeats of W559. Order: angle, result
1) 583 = 3.281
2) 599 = 3.2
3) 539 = 3.474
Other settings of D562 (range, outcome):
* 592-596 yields 3.426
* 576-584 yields 3.677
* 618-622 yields 3.218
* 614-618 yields 2.984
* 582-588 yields 3.377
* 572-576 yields 3.705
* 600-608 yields 3.282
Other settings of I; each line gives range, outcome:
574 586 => 3.281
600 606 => 3.024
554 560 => 3.459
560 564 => 3.512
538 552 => 3.412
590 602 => 3.2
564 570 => 3.338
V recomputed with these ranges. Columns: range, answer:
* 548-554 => 3.638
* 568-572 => 3.514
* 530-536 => 3.469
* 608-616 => 2.645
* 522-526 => 2.93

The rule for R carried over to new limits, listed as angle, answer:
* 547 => 3.412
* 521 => 2.943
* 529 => 3.157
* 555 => 3.655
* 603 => 3.282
